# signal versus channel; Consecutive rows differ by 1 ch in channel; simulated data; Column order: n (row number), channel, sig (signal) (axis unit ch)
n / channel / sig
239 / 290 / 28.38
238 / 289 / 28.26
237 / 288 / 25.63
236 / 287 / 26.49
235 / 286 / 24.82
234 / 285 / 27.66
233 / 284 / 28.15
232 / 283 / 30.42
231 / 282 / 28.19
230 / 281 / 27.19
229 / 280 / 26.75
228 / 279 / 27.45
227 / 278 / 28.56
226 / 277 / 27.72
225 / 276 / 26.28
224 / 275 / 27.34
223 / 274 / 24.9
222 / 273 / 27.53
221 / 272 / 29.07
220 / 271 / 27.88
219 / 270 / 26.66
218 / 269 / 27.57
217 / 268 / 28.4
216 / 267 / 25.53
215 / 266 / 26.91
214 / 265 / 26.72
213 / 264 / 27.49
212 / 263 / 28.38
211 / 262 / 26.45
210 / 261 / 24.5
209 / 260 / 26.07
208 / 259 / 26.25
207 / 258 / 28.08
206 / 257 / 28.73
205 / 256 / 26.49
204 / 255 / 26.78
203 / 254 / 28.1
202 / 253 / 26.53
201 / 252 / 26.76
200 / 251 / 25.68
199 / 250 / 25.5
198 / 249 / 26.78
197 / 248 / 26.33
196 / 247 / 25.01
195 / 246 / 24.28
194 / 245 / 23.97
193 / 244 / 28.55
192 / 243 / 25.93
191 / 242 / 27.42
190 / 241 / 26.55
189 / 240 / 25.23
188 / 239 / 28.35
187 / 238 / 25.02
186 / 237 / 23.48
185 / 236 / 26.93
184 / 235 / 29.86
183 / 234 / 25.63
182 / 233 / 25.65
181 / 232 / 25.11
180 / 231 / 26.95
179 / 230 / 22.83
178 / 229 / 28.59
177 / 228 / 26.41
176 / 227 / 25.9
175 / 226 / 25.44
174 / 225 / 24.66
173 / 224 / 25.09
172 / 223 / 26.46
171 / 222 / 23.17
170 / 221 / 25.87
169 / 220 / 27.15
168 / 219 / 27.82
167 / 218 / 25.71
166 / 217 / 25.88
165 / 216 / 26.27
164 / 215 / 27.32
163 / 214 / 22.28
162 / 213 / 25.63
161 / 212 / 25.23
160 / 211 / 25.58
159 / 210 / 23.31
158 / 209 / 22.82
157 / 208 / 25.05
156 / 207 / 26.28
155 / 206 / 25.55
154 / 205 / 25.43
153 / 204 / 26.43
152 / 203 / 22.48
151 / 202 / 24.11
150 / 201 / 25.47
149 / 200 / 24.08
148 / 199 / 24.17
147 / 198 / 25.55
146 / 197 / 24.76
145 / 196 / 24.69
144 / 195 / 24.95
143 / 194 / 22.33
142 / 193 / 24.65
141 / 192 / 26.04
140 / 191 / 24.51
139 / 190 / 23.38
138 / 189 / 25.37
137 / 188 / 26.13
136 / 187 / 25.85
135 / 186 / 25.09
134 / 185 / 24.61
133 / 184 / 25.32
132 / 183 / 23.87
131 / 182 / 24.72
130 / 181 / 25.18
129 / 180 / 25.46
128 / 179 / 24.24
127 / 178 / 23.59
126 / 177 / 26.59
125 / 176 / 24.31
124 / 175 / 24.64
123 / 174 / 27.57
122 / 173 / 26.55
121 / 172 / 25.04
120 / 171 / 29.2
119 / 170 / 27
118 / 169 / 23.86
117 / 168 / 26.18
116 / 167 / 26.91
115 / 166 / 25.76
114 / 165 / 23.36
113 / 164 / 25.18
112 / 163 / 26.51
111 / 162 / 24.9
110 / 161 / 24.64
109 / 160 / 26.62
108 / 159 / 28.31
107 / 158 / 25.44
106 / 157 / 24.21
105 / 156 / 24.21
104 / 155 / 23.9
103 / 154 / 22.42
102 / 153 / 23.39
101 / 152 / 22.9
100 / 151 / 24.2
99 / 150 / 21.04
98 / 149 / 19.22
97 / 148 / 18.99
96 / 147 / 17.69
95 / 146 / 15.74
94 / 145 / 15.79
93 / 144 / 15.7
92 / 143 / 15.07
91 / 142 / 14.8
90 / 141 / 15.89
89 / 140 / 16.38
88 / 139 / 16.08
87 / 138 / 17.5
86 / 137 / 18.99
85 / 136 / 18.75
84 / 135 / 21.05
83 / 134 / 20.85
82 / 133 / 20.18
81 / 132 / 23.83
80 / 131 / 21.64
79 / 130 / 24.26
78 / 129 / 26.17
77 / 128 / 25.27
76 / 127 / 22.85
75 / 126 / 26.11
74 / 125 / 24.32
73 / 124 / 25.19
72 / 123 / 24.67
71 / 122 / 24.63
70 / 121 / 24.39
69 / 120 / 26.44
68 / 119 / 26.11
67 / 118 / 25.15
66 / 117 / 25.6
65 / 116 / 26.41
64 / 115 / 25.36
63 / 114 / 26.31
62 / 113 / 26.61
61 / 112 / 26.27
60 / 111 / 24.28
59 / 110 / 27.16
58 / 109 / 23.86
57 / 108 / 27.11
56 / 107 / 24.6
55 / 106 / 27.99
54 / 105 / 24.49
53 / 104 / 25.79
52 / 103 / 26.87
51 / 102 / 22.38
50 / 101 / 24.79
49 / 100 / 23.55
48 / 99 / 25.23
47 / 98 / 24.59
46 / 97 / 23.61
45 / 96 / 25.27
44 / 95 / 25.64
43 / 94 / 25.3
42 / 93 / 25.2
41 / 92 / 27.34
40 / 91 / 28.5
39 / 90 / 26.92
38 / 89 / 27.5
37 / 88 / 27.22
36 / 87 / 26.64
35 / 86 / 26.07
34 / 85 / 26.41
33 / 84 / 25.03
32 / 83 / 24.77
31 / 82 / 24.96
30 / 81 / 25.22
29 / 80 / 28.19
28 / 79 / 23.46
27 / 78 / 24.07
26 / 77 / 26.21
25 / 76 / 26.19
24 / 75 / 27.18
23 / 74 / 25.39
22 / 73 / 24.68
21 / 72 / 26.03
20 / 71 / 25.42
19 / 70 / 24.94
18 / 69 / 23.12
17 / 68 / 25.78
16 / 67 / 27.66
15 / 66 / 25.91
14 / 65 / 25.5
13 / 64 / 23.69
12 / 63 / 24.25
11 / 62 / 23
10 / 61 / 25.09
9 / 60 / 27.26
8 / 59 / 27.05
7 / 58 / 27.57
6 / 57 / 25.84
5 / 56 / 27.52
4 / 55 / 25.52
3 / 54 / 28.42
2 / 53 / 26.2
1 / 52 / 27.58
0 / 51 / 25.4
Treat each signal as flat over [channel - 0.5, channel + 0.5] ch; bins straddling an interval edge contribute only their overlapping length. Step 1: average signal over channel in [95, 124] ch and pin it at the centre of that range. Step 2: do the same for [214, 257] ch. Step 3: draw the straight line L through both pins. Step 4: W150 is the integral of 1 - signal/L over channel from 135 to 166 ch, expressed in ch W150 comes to 5.56 ch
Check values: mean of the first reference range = 25.3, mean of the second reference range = 26.1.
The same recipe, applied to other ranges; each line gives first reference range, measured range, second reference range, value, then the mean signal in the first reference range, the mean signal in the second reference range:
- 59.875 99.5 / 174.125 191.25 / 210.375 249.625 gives 0.57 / 25.6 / 25.9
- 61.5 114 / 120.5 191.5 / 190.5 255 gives 6.66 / 25.5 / 25.6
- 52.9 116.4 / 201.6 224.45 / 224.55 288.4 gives 1.01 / 25.7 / 26.7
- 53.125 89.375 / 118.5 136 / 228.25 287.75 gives 1.50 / 25.8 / 26.7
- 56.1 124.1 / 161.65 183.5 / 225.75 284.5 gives 0.58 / 25.6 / 26.7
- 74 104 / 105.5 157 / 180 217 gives 5.95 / 25.7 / 24.9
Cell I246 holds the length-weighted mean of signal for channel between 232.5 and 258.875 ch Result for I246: 26.4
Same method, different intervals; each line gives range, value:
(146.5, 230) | 24.9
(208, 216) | 24.7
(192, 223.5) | 25.1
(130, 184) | 22.6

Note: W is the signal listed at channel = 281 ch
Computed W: 27.19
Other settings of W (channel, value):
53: 26.2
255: 26.78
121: 24.39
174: 27.57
